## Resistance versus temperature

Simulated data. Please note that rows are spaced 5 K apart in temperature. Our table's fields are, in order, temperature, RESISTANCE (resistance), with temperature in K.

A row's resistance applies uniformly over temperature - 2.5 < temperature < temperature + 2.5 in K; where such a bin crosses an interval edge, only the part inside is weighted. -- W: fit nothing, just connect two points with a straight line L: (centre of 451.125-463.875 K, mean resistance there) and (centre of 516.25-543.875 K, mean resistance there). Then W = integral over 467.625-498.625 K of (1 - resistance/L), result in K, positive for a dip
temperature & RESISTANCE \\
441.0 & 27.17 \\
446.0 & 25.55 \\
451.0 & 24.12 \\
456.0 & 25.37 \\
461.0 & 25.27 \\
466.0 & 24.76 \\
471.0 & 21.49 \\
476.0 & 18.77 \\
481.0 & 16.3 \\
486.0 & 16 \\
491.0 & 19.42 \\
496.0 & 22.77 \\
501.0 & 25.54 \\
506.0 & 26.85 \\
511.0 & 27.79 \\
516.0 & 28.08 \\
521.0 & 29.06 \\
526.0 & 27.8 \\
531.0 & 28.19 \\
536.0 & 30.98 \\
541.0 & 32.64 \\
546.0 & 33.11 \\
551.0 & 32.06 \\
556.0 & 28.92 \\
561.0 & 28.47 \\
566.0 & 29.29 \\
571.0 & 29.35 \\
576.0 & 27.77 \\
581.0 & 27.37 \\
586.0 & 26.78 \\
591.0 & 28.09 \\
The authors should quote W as 8.6 K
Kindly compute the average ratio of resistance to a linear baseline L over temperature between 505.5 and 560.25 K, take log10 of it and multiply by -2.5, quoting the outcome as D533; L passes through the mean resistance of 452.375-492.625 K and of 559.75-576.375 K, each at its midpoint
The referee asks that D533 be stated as -0.14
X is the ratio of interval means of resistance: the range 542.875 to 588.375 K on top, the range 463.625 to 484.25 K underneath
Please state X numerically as 1.45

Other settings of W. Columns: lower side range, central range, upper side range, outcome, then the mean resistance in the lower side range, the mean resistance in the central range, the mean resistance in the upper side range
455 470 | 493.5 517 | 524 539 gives 1.2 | 24.7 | 26.1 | 29.2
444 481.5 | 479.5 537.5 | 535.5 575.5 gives 4.1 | 23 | 24.9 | 30.4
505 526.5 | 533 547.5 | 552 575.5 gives -1.8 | 28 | 32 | 29.1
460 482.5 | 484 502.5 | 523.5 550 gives 2.8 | 21.3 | 20.8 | 30.6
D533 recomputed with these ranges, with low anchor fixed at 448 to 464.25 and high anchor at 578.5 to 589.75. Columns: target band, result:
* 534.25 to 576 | -0.14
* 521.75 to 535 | -0.09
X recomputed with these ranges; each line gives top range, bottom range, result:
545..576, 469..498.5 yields 1.56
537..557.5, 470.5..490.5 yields 1.77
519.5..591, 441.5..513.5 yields 1.28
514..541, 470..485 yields 1.59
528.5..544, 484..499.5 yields 1.54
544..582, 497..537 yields 1.07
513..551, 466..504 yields 1.47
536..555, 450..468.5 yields 1.29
